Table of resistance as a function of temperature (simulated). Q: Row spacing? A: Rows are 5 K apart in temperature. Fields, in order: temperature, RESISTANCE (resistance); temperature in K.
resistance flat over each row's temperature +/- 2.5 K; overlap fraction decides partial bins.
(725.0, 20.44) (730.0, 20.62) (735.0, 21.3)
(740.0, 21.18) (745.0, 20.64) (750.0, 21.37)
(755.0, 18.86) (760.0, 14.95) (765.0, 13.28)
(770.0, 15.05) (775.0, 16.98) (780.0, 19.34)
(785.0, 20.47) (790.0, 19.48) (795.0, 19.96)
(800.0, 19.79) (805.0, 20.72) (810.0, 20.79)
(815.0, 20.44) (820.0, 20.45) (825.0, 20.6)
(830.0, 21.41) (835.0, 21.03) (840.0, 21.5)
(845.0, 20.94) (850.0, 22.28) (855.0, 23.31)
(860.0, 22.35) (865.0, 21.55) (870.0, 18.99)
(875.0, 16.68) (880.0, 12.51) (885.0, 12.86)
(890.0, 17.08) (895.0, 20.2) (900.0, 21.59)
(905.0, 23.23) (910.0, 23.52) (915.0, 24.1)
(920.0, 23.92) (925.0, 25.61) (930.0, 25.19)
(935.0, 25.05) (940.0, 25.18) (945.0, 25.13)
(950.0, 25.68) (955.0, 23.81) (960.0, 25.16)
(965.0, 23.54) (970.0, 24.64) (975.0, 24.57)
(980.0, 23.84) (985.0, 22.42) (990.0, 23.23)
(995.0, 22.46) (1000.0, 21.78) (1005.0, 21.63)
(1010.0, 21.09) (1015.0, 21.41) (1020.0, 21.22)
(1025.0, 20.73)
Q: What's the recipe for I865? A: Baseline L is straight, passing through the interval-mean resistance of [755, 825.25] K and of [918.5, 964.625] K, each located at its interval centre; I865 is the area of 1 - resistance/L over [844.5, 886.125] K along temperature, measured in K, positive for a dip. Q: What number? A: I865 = 4.8 K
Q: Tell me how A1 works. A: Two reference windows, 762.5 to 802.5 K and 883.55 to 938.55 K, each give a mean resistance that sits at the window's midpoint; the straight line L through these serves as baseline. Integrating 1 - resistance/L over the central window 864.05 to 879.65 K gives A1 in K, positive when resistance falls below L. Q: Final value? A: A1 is 2.26 K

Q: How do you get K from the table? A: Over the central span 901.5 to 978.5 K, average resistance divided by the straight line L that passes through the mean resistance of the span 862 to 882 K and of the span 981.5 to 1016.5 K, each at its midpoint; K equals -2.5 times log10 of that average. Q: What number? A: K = -0.22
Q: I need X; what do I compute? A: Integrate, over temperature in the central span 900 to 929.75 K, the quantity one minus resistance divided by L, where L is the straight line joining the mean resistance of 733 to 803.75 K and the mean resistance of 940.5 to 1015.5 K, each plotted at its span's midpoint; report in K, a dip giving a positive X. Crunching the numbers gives -2.6 K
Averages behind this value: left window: 18.8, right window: 23.5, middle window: 24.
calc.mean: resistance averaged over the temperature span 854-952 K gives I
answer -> 21.6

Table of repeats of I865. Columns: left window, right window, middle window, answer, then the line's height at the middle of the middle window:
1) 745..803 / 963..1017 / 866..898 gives 5.9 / 20.5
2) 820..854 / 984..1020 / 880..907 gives 4.0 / 21.5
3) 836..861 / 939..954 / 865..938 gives 9.2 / 23.7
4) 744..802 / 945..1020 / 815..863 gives -4.0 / 19.8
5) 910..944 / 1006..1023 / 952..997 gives -1.8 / 22.9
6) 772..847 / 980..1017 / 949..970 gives -2.6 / 21.7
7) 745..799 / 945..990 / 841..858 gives -1.3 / 20.5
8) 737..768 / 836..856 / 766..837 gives 2.2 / 20.2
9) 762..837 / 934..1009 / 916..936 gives -2.0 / 22.6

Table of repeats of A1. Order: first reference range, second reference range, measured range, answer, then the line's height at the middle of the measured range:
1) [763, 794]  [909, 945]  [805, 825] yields -1.3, 19.4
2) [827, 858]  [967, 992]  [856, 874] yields 1.0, 22.1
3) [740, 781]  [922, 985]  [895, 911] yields 0.4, 22.9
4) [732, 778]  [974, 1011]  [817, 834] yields -1.1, 19.5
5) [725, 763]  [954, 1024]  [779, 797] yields 0.4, 20.3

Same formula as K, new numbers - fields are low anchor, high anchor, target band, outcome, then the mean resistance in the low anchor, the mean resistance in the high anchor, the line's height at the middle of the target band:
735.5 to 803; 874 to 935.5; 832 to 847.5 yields -0.07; 18.7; 20.9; 19.8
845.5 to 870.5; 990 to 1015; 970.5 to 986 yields -0.10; 21.9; 21.9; 21.9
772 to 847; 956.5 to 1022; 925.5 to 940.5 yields -0.15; 20.2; 22.9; 22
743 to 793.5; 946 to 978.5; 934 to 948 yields -0.06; 18.1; 24.6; 23.9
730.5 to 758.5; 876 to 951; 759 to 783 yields 0.27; 20.5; 21.9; 20.7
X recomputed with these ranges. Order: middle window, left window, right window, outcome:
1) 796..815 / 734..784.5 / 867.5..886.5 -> -3.6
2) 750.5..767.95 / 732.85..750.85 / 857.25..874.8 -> 3.9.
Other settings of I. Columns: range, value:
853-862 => 22.8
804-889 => 19.8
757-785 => 16.4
